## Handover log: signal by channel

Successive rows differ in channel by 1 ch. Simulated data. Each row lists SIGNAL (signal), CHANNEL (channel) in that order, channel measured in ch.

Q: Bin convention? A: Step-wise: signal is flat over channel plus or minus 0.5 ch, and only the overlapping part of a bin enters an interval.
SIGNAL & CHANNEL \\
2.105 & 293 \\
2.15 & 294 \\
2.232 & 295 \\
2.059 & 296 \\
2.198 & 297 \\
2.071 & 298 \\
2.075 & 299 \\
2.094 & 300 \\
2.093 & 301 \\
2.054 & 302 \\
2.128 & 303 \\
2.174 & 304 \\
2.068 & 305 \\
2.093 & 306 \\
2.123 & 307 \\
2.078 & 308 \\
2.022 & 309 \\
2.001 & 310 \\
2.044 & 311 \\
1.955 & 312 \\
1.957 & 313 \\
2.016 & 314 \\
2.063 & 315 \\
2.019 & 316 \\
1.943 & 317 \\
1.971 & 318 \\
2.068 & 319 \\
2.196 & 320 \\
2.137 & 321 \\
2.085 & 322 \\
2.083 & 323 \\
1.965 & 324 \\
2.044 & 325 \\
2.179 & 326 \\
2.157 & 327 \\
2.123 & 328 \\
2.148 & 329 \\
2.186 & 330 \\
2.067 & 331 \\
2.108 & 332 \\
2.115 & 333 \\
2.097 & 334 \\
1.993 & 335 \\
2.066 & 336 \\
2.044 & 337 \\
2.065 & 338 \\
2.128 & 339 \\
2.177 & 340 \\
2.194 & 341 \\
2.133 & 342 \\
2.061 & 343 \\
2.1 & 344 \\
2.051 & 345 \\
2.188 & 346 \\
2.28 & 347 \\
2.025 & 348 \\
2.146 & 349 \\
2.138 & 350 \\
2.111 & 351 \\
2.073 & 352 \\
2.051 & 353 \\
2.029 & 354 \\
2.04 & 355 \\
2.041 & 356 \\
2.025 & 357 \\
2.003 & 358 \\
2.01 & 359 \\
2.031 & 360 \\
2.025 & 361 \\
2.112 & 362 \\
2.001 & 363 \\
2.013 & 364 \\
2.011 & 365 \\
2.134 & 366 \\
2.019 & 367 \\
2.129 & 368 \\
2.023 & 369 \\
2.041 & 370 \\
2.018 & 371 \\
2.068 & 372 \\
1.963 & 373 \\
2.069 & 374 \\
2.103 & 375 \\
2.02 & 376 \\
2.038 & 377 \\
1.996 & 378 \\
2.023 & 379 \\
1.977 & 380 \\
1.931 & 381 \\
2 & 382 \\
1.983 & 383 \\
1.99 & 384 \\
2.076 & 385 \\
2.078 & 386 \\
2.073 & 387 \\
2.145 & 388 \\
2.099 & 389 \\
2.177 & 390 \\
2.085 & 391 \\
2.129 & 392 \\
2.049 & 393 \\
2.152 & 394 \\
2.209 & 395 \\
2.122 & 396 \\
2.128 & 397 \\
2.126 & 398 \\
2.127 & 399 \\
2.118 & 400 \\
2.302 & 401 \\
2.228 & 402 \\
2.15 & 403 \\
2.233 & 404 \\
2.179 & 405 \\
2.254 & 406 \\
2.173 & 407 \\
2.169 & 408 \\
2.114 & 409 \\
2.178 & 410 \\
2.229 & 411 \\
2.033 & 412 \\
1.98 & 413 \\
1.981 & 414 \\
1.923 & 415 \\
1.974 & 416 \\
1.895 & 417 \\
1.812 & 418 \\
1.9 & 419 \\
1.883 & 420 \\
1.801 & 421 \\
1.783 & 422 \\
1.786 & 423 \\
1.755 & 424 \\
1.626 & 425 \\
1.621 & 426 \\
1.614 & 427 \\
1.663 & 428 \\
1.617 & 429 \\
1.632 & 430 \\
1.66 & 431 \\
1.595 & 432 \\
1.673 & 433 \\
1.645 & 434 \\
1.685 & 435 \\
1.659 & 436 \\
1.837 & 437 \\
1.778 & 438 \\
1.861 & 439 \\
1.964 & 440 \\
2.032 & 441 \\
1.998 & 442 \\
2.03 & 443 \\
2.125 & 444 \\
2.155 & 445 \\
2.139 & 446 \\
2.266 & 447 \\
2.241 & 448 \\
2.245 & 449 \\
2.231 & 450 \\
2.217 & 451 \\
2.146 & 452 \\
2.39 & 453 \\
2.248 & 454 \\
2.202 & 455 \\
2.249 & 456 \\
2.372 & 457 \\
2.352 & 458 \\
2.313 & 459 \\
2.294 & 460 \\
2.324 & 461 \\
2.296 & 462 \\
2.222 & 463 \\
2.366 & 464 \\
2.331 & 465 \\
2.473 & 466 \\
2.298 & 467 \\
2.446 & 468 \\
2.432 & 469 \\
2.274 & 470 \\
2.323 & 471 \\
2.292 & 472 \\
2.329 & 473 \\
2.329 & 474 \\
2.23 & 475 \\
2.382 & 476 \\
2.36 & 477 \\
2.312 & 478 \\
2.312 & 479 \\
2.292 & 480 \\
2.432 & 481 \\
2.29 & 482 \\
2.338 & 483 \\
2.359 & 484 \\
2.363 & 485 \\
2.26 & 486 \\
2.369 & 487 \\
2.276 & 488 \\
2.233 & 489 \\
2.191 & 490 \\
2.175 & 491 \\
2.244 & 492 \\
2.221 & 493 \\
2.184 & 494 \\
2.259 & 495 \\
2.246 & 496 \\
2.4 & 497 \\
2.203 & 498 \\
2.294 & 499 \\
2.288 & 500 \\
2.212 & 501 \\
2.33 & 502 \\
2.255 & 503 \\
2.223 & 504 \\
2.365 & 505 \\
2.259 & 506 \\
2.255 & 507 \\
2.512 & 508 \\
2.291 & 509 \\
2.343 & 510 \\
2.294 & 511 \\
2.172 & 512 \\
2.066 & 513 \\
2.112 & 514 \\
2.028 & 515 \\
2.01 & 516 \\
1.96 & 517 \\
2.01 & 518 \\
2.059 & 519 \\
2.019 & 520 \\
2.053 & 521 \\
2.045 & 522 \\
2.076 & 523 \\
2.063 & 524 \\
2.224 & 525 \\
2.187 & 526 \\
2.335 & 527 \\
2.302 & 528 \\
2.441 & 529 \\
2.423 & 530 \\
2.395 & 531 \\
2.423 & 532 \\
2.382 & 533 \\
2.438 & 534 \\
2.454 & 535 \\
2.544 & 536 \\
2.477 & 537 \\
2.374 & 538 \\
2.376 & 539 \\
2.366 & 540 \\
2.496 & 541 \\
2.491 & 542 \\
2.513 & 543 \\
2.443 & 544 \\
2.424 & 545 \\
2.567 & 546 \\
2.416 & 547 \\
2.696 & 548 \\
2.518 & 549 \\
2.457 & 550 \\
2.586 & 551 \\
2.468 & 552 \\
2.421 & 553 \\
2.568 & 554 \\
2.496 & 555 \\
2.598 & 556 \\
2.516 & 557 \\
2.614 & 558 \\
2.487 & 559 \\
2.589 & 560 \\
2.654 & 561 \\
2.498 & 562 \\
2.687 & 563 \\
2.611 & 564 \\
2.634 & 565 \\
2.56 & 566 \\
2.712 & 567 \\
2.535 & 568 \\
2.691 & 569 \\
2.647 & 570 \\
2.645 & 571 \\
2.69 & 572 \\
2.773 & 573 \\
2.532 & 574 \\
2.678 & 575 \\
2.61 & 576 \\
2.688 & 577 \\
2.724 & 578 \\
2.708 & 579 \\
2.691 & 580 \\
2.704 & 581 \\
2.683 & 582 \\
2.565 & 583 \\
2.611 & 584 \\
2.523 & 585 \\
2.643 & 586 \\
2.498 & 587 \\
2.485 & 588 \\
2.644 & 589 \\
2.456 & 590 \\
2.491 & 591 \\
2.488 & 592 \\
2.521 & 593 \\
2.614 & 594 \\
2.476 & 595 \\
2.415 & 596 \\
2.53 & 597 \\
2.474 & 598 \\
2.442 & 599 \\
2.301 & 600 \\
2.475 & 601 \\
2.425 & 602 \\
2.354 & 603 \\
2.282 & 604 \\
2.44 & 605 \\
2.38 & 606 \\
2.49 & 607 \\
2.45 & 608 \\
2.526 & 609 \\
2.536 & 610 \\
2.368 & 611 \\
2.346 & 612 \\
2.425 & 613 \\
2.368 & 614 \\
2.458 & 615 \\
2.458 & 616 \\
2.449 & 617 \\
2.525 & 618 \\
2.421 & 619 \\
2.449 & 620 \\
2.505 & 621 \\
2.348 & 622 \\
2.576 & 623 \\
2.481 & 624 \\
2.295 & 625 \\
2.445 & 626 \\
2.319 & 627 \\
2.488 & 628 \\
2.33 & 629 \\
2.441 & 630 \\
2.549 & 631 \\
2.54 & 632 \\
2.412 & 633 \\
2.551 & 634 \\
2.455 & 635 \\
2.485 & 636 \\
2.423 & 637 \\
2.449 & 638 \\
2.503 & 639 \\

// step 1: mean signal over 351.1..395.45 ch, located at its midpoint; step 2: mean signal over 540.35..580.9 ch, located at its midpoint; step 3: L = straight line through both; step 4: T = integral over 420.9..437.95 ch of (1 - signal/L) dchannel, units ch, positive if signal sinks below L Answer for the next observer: 4.1 ch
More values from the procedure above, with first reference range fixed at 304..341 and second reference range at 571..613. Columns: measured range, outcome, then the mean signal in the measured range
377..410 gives 1.2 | 2.11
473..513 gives 1.2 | 2.29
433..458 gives 2.4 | 2.07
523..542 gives 0.5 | 2.37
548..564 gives -0.5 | 2.55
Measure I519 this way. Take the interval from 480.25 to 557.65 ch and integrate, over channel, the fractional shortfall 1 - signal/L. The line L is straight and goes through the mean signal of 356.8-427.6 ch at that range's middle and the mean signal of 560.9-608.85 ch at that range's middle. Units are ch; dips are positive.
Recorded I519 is 2.0 ch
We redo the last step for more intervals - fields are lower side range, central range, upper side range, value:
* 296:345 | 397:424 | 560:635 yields 2.14 ch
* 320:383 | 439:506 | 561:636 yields 0.67 ch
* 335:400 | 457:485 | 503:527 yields -2.60 ch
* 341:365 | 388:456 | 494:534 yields 4.34 ch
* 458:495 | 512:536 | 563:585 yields 2.66 ch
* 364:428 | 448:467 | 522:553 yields -0.85 ch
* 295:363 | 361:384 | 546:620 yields 1.38 ch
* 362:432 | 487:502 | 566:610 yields 0.22 ch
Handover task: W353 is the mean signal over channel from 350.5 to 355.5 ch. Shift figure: 2.06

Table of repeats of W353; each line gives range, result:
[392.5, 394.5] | 2.1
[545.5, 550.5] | 2.53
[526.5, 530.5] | 2.38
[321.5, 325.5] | 2.04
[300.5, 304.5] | 2.11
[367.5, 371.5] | 2.05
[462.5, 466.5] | 2.35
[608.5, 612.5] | 2.44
